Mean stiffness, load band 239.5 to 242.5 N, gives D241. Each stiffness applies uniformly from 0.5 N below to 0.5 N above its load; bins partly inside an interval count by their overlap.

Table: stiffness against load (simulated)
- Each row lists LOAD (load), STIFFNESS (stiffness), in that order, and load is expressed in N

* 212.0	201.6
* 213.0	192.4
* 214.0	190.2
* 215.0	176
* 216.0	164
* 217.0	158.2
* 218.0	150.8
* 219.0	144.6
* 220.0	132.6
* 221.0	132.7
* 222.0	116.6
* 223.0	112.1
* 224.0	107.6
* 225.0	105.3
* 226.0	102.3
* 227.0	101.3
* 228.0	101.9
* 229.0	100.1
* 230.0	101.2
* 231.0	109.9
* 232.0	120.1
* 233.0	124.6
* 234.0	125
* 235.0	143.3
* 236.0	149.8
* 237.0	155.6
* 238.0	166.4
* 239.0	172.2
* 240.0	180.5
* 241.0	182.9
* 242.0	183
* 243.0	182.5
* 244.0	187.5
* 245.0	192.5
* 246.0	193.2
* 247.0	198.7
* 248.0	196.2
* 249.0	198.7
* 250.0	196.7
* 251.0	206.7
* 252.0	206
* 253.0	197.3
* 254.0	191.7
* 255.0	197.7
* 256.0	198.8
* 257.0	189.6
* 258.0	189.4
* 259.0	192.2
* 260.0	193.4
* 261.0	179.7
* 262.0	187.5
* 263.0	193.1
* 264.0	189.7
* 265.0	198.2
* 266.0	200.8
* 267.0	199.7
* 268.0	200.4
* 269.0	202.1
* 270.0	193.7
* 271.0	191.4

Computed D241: 182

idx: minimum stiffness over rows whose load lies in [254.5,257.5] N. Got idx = 189.6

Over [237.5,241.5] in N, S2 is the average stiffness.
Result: 176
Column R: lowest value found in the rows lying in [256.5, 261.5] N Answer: 179.7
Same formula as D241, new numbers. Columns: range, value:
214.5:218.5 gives 162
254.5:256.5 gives 198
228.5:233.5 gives 111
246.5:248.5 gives 197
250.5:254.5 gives 200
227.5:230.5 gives 101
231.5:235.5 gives 128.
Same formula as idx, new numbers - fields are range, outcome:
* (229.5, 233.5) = 101.2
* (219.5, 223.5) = 112.1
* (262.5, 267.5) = 189.7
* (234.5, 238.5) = 143.3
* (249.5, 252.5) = 196.7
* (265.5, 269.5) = 199.7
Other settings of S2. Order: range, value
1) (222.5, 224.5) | 110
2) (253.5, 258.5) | 193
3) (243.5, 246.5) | 191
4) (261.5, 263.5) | 190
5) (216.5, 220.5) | 147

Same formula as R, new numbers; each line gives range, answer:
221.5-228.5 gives 101.3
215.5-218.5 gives 150.8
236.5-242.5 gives 155.6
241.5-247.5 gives 182.5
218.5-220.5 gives 132.6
